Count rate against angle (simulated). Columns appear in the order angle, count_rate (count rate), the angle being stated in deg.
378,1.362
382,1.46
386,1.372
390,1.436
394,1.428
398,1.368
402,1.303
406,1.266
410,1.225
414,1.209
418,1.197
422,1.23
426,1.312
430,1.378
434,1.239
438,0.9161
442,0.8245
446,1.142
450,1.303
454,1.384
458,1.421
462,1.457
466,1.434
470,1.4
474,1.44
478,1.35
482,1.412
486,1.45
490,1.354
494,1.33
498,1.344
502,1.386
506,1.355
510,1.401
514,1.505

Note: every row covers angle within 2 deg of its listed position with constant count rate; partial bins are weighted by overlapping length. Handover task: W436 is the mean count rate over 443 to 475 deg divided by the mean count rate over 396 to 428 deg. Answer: 1.1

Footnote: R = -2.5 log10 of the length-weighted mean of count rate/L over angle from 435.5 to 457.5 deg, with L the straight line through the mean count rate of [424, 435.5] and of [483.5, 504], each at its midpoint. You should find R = 0.17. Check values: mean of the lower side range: 1.31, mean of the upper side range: 1.37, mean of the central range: 1.14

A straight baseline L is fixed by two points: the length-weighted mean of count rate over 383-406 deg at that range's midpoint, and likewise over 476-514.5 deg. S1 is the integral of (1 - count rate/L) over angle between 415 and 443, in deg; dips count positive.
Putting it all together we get 4.2 deg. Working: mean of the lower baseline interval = 1.37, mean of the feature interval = 1.17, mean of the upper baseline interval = 1.38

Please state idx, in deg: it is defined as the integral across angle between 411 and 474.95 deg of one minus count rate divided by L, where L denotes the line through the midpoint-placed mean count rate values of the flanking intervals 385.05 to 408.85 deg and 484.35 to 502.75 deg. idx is 4.6 deg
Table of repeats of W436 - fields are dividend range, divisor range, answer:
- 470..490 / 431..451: 1.29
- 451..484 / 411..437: 1.13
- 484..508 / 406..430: 1.10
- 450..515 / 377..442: 1.09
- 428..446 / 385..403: 0.79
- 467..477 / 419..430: 1.10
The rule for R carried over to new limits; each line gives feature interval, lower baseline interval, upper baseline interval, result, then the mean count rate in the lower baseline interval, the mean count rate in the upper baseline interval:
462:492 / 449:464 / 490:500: -0.03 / 1.4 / 1.34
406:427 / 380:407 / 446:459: 0.11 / 1.38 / 1.33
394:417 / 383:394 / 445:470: 0.10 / 1.41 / 1.37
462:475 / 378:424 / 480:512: -0.05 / 1.32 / 1.38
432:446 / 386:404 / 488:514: 0.33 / 1.38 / 1.37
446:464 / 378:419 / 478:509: 0.00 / 1.33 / 1.38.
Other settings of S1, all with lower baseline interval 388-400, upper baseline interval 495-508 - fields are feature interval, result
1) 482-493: -0.3 deg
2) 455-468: -0.5 deg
